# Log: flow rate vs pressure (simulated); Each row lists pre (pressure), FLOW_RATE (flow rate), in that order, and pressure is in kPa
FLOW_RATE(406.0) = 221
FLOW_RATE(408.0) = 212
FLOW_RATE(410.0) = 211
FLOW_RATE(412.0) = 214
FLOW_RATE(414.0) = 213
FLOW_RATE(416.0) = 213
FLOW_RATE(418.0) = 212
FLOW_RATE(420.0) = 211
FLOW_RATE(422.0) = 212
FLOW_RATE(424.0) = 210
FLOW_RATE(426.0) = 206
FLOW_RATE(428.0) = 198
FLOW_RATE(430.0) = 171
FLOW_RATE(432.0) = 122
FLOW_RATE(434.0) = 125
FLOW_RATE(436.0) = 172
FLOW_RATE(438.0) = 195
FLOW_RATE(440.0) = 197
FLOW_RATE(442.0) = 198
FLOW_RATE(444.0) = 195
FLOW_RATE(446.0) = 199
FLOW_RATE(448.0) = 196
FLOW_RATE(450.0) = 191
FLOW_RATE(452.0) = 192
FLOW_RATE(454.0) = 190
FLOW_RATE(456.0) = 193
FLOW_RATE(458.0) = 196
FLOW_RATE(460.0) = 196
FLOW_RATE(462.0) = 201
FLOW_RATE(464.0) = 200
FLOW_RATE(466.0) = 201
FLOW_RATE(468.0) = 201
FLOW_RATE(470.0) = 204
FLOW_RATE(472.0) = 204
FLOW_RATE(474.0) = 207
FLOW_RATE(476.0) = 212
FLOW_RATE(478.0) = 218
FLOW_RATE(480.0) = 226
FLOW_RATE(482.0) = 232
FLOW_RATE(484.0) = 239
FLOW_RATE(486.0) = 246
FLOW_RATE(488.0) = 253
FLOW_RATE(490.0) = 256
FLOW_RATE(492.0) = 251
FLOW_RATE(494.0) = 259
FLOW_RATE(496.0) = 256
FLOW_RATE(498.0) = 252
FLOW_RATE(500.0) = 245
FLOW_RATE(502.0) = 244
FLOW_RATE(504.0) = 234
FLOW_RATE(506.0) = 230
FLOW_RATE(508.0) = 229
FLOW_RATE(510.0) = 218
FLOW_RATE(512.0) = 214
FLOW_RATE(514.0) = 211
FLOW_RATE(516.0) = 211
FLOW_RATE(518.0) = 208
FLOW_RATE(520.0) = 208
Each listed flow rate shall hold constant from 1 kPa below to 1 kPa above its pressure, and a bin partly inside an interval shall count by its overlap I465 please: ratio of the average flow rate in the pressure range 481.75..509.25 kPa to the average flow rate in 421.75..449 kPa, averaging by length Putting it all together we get 1.3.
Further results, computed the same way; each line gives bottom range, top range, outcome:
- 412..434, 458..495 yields 1.14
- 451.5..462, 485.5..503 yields 1.30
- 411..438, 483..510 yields 1.28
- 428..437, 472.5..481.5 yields 1.41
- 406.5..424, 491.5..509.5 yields 1.15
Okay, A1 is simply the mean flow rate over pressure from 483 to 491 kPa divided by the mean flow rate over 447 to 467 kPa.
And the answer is 1.27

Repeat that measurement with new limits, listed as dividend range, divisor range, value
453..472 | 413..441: 1.04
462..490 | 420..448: 1.18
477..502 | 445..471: 1.24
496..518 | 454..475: 1.15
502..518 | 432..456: 1.20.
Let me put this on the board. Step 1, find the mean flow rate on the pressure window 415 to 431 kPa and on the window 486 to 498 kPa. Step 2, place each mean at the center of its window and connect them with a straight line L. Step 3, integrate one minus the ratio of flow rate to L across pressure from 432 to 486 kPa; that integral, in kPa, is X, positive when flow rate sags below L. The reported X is 7.5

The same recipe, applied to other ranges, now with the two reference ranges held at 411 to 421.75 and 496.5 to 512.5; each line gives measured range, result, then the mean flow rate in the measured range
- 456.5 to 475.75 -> 2.03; 201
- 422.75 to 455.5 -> 4.97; 185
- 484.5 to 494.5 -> -0.92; 252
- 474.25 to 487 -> 0.06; 228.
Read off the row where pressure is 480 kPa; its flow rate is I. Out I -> 226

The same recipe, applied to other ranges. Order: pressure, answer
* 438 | 195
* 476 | 212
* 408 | 212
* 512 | 214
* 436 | 172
